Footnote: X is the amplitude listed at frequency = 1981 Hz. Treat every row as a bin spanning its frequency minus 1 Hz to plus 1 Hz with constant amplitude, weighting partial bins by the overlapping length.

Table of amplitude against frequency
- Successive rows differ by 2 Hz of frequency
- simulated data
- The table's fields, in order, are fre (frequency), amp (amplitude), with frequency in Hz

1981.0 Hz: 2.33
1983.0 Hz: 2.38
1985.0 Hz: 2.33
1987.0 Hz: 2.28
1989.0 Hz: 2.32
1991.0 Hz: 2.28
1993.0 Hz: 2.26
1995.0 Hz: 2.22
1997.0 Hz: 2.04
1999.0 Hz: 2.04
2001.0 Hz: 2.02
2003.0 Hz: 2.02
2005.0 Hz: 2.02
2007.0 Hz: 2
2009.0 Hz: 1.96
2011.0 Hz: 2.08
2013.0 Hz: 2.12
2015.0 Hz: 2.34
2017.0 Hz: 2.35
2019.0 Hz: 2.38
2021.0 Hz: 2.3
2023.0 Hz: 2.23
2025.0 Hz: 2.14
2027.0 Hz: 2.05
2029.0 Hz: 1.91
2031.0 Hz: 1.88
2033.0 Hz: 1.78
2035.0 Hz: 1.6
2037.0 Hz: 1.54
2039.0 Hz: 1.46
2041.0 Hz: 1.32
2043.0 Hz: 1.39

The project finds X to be 2.33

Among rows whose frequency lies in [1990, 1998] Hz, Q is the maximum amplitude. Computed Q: 2.28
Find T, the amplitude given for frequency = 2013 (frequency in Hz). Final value 2.12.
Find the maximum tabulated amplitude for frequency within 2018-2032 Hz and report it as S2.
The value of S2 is 2.38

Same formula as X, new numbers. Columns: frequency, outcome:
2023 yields 2.23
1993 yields 2.26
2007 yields 2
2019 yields 2.38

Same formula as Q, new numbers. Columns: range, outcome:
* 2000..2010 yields 2.02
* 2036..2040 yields 1.54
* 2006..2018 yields 2.35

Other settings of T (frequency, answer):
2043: 1.39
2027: 2.05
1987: 2.28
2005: 2.02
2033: 1.78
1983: 2.38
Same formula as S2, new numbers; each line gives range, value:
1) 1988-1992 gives 2.32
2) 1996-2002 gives 2.04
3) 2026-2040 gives 2.05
